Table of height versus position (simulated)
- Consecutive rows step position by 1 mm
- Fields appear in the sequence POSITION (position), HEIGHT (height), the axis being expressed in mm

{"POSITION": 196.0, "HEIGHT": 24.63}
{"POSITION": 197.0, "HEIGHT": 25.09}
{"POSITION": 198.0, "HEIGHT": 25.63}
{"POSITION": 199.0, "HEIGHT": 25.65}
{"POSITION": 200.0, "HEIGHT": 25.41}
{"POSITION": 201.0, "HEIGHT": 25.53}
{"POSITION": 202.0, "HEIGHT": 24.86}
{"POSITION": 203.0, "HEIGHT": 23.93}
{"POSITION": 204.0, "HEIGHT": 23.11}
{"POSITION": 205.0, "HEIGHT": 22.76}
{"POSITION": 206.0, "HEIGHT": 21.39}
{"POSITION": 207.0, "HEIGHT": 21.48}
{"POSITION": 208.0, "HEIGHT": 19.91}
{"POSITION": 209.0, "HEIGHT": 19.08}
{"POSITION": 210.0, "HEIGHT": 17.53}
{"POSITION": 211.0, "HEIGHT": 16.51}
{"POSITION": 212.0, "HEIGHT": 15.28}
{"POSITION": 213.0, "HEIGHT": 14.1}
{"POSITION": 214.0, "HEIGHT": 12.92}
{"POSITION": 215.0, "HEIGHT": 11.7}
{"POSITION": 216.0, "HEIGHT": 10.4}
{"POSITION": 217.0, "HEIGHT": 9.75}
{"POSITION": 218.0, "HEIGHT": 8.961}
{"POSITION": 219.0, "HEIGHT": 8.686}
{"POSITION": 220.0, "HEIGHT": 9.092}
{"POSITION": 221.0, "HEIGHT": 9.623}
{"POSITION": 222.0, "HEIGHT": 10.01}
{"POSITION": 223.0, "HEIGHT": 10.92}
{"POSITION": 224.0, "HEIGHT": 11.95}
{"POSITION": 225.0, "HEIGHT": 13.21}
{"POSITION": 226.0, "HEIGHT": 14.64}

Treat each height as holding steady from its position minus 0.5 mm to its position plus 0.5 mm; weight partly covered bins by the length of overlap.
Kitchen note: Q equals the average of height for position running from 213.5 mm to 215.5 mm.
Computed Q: 12.3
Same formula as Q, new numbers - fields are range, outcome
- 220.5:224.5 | 10.6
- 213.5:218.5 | 10.7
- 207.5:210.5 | 18.8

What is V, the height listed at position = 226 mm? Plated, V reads 14.64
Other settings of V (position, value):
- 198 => 25.63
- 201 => 25.53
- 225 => 13.21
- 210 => 17.53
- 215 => 11.7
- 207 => 21.48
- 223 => 10.92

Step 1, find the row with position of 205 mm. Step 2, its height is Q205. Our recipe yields 22.76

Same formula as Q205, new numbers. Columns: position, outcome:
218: 8.961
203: 23.93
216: 10.4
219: 8.686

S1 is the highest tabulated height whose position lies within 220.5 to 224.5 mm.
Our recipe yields 11.95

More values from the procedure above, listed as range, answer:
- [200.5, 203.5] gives 25.53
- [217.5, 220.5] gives 9.092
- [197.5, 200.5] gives 25.65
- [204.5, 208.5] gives 22.76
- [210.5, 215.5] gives 16.51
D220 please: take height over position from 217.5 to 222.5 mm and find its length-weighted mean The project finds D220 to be 9.27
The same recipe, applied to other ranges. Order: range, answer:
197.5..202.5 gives 25.4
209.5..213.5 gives 15.9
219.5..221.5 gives 9.36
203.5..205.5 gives 22.9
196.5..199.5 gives 25.5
